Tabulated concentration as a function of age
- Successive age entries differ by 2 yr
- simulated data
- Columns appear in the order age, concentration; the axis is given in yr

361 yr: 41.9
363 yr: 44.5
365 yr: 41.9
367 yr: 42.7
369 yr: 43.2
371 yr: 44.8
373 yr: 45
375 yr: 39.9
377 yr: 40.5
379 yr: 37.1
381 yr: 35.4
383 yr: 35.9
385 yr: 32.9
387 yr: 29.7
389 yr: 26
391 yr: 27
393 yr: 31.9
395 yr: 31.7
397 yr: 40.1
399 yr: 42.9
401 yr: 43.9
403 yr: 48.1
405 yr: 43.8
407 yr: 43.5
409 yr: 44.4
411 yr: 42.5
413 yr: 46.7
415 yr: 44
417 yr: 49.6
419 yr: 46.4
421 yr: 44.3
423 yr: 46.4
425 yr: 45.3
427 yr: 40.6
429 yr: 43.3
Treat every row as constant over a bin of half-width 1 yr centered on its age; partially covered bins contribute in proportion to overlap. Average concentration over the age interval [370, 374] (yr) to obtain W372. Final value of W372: 44.9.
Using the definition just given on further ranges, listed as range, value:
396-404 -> 43.8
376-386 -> 36.4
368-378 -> 42.7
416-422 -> 46.8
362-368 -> 43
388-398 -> 31.3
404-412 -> 43.5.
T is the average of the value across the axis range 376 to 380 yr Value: 38.8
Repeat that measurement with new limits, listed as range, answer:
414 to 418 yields 46.8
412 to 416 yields 45.4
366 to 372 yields 43.6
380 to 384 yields 35.6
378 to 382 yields 36.2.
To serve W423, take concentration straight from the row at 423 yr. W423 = 46.4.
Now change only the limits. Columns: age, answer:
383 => 35.9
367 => 42.7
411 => 42.5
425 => 45.3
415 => 44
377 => 40.5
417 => 49.6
